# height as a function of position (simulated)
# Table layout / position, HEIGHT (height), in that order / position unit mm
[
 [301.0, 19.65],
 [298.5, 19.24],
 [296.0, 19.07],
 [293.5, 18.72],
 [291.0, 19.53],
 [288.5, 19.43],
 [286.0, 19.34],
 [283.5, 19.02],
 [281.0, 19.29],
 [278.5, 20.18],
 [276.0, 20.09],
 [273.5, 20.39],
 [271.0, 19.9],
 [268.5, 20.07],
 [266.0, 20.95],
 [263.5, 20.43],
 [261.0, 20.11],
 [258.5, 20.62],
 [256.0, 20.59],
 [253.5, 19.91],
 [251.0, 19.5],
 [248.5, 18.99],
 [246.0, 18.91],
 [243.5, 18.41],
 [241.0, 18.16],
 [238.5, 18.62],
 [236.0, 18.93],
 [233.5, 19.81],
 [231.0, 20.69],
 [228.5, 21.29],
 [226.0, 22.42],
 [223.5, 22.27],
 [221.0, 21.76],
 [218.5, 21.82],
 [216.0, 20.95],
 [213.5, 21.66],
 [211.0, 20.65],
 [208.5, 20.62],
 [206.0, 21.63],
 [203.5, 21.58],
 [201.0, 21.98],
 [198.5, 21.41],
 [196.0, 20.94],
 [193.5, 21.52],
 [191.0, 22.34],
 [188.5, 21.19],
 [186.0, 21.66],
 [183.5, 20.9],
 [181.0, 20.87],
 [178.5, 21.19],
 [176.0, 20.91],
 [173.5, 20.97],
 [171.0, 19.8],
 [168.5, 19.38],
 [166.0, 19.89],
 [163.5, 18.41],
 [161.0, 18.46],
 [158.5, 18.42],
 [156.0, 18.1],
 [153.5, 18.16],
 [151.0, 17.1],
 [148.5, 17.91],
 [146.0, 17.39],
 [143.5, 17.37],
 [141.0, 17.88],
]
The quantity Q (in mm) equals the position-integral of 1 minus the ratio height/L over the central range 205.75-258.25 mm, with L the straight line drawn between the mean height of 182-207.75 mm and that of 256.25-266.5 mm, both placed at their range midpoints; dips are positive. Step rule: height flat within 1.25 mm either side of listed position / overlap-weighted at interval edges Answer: 1.5 mm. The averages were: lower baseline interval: 21.5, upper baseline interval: 20.5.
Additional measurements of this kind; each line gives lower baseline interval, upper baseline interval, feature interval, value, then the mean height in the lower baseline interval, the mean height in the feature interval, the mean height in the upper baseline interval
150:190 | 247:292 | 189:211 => -1.8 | 19.7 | 21.4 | 19.9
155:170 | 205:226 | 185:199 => -0.8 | 18.8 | 21.5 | 21.5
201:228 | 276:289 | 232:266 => 1.6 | 21.5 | 19.5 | 19.5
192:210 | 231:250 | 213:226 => -1.0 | 21.4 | 21.8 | 19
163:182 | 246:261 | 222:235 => -0.8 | 20.2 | 21.3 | 19.9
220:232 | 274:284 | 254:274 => -0.1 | 21.7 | 20.4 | 19.7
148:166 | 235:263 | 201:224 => -3.1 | 18.2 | 21.4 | 19.4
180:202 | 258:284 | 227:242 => 0.8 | 21.4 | 19.7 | 20.1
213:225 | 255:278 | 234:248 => 1.6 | 21.7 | 18.7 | 20.3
